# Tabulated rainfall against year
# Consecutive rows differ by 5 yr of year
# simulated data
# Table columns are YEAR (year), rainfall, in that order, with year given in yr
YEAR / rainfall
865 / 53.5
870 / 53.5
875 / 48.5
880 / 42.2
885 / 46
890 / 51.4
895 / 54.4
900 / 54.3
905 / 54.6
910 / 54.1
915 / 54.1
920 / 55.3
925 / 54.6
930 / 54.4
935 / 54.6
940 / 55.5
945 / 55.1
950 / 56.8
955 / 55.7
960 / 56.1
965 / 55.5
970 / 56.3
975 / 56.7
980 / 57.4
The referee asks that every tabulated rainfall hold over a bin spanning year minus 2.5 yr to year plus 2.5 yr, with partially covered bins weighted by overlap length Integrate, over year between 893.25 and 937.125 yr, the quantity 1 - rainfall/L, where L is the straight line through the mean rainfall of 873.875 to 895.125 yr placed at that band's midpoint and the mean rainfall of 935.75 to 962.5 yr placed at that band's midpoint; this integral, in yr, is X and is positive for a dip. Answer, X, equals -2.50 yr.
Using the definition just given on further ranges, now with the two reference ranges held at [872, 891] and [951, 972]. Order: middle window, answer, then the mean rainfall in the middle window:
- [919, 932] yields -0.7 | 54.7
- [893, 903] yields -1.2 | 54.4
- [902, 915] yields -1.1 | 54.3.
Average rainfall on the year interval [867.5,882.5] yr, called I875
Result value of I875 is 48.1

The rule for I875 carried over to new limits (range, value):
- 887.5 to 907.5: 53.7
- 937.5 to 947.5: 55.3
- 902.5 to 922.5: 54.5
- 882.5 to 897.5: 50.6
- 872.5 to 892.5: 47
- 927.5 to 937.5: 54.5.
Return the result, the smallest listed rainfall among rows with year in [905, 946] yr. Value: 54.1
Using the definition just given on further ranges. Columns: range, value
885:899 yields 46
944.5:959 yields 55.1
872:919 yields 42.2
